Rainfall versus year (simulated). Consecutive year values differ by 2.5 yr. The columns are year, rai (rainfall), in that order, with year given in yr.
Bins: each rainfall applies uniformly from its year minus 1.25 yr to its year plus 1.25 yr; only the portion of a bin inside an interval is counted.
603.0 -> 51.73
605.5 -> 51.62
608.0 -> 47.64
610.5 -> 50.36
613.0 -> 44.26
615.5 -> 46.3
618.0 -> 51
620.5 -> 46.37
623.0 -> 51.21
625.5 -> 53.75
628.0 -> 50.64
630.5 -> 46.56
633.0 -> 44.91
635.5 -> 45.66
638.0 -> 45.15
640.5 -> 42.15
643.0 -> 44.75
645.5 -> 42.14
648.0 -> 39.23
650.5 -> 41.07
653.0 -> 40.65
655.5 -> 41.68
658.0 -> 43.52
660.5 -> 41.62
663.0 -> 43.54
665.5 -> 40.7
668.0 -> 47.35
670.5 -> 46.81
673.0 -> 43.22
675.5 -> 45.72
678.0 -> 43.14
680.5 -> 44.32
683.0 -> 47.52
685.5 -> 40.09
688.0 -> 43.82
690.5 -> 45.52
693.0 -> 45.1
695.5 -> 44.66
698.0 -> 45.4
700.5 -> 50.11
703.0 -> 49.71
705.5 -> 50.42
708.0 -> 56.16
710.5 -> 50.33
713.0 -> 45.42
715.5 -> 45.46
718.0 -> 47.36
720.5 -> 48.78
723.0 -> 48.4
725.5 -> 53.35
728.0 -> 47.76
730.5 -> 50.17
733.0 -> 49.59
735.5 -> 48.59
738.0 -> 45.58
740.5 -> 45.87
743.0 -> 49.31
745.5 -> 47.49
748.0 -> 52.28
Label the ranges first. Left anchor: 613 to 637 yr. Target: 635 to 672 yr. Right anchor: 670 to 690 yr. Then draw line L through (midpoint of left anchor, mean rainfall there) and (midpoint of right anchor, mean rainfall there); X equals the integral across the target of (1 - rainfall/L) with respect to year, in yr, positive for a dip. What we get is 2.5 yr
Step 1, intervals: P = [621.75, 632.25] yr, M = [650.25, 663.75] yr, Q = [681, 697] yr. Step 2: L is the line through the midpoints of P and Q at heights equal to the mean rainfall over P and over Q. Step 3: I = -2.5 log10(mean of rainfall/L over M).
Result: 0.13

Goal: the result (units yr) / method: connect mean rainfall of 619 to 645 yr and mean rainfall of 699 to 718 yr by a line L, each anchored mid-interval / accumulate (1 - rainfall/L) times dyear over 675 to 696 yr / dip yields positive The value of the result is 1.9 yr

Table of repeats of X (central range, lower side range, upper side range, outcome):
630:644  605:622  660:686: 0.5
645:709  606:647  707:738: 4.6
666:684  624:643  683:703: 0.3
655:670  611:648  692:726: 1.3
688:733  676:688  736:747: -2.8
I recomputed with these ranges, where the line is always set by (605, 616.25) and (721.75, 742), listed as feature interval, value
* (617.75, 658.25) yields 0.07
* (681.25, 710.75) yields 0.03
